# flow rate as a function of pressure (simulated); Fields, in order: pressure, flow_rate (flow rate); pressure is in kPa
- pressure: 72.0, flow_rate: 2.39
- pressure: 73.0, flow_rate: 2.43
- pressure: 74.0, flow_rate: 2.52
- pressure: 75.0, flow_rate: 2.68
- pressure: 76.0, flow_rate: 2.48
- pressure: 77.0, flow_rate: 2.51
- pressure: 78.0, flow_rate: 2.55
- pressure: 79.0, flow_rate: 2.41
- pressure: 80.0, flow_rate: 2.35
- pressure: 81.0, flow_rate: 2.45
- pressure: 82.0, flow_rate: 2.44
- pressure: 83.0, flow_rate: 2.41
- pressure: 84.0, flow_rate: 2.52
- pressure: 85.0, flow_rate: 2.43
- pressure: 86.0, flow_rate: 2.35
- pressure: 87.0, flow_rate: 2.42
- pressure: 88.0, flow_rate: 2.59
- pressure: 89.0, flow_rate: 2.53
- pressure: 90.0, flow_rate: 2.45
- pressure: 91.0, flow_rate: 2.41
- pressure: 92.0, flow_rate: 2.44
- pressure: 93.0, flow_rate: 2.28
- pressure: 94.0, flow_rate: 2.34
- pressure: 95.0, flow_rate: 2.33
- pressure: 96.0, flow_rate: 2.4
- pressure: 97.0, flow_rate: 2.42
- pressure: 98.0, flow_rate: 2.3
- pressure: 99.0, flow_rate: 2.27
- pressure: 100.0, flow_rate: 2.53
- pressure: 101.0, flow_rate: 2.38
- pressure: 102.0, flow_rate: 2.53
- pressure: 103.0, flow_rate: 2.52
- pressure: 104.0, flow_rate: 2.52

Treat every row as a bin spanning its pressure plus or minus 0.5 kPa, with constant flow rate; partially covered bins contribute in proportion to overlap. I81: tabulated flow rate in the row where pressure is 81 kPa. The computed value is 2.45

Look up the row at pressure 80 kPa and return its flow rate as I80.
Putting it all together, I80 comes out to 2.35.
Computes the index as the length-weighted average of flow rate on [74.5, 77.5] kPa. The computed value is 2.56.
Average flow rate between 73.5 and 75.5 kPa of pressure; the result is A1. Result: 2.6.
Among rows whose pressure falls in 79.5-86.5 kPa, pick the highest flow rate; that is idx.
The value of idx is 2.52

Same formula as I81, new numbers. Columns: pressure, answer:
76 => 2.48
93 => 2.28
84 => 2.52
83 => 2.41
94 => 2.34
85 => 2.43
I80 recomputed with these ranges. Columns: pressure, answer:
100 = 2.53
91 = 2.41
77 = 2.51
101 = 2.38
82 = 2.44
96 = 2.4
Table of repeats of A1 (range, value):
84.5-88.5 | 2.45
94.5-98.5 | 2.36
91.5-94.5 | 2.35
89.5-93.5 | 2.4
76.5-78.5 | 2.53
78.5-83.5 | 2.41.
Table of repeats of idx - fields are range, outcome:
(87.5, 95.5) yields 2.59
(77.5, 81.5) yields 2.55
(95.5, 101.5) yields 2.53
